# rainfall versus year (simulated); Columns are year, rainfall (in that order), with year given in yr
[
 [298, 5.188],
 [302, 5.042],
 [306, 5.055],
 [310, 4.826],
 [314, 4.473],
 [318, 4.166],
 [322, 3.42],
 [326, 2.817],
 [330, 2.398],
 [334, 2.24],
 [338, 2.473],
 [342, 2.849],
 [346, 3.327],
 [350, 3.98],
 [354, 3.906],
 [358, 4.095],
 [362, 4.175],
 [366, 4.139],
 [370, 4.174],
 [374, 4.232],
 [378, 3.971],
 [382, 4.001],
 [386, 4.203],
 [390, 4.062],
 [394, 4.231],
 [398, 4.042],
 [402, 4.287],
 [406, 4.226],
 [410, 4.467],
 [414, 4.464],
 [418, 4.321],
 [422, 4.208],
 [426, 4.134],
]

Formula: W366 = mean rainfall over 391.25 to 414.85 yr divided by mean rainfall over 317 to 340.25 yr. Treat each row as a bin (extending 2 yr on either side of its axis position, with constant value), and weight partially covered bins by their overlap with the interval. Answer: 1.5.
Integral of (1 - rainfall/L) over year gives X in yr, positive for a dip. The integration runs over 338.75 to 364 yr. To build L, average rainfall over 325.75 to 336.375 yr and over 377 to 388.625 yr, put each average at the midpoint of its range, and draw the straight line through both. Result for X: -4.7 yr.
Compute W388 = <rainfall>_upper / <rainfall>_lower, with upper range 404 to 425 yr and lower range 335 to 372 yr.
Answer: 1.2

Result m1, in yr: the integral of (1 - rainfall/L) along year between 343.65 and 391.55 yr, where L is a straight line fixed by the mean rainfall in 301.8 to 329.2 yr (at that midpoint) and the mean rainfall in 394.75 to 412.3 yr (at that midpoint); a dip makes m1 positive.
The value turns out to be 2.2 yr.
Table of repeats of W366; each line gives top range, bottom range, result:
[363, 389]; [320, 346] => 1.50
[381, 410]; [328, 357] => 1.36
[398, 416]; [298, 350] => 1.18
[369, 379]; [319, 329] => 1.31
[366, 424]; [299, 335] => 1.08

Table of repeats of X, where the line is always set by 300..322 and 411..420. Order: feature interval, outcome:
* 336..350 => 4.6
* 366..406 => 2.8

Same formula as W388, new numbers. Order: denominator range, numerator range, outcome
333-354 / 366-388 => 1.33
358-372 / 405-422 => 1.05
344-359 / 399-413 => 1.13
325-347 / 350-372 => 1.54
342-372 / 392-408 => 1.08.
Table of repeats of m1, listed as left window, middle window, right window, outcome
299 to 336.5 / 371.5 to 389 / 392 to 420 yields 0.2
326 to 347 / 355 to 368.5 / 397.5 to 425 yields -3.9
